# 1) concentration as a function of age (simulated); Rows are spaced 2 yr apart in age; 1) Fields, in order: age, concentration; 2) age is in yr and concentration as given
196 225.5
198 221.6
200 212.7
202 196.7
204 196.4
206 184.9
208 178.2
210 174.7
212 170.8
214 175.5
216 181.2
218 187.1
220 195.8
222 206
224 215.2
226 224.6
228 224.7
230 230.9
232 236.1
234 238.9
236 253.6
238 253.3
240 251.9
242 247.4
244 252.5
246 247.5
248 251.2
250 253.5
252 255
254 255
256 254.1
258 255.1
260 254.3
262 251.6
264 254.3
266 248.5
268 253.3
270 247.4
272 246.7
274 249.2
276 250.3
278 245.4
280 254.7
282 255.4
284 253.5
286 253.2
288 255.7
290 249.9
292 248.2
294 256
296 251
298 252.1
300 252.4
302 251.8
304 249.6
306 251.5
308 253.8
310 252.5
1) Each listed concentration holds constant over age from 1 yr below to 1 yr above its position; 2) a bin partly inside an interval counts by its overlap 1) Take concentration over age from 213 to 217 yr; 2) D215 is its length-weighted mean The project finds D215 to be 178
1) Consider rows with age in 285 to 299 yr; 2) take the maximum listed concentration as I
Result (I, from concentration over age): 256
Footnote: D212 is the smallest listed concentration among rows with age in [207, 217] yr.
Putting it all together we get 170.8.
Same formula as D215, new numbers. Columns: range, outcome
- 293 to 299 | 253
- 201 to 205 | 197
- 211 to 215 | 173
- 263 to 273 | 250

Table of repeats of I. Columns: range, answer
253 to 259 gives 255.1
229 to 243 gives 253.6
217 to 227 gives 224.6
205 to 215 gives 184.9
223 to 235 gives 238.9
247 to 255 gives 255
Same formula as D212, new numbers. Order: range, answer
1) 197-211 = 174.7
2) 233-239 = 238.9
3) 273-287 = 245.4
